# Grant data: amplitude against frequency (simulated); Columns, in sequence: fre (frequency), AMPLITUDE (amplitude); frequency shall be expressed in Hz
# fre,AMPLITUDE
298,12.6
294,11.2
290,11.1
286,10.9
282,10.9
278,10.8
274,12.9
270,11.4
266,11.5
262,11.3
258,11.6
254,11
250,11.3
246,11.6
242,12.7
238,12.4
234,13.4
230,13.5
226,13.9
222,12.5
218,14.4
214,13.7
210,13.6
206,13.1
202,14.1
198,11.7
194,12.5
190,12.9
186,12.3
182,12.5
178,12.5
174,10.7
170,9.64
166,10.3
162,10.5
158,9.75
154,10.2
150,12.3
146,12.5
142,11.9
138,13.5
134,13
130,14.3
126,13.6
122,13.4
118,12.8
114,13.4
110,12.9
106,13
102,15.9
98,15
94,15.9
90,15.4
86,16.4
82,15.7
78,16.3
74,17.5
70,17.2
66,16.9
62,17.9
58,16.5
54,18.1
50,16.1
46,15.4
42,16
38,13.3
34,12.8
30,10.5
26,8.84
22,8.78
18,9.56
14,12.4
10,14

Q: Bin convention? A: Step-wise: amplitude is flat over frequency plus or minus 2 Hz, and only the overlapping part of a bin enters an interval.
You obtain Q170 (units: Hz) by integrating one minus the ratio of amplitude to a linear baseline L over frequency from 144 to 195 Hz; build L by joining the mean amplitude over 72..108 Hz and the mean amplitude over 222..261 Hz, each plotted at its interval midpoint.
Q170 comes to 9.18 Hz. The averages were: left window 15.7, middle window 11.4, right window 12.4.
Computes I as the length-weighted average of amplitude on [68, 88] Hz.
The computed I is 16.6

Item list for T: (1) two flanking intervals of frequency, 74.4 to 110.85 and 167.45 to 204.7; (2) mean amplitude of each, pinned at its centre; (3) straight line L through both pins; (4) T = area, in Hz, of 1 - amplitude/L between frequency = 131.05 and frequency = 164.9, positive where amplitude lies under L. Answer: 4.3 Hz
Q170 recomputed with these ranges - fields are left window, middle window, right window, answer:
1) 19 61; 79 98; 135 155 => -4.1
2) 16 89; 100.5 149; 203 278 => 1.9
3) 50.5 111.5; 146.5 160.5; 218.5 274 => 3.4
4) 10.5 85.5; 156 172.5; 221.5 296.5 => 3.8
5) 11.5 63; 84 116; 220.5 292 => -4.2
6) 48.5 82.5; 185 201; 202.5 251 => 1.6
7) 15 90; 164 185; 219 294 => 3.0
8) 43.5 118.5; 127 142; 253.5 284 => 1.2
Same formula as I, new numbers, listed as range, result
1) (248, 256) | 11.2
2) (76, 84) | 16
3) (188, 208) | 12.9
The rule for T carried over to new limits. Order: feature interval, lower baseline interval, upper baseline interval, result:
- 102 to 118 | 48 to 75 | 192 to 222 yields 2.47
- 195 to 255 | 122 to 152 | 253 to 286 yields -4.64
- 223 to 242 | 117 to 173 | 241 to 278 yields -2.43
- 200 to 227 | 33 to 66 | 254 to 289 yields -2.23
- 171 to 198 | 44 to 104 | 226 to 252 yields 3.41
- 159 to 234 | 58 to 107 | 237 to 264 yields 3.39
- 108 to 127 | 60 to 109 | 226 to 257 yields 2.55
